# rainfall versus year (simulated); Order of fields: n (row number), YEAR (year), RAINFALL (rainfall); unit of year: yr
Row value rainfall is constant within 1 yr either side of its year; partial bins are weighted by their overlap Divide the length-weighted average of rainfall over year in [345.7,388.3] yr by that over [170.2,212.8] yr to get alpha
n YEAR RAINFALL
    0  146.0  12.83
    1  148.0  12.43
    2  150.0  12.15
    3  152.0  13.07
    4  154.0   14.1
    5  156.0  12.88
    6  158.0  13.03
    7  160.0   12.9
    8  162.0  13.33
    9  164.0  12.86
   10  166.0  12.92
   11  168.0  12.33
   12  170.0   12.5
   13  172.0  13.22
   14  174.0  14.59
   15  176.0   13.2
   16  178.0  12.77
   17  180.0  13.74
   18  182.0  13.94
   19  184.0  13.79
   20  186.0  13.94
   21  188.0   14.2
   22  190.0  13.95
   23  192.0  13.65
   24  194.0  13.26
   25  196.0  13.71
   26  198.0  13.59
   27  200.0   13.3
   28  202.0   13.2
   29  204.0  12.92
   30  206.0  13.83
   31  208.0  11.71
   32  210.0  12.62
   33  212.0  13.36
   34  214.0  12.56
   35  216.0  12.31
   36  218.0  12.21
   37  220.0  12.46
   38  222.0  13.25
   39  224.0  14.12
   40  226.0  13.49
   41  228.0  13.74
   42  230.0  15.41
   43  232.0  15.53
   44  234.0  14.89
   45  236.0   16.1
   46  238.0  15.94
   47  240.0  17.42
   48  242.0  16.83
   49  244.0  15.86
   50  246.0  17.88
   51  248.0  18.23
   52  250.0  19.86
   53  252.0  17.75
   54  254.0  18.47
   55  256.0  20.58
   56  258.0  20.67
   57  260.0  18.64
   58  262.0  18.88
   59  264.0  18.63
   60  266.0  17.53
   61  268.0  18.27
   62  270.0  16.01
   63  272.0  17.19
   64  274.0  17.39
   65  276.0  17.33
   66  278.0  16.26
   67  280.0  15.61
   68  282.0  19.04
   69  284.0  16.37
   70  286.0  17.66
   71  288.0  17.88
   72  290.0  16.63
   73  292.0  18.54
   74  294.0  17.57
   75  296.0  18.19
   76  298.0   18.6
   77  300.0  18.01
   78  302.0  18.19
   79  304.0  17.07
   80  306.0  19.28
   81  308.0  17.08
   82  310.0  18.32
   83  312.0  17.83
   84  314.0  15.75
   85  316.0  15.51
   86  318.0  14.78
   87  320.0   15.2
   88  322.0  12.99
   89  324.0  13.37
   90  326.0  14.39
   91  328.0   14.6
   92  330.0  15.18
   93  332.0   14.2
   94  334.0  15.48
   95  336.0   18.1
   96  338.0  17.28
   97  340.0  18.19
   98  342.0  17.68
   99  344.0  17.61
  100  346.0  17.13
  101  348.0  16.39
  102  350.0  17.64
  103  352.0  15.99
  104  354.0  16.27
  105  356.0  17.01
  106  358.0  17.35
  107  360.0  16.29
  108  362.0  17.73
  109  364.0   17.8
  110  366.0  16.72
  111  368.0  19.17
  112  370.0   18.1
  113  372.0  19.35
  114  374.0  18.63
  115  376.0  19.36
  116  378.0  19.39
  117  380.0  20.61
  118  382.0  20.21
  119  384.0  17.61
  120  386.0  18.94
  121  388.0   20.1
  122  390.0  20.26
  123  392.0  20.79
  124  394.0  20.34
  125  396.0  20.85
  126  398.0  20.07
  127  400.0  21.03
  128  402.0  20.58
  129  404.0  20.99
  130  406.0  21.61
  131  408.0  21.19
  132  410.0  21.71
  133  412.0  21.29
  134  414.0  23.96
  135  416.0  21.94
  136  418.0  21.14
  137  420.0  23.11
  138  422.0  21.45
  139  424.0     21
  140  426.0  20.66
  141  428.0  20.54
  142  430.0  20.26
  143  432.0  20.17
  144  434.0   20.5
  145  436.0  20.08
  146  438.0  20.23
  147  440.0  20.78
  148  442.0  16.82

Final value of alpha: 1.34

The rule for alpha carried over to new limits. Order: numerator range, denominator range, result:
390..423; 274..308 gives 1.21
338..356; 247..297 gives 0.95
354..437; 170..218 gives 1.50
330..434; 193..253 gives 1.32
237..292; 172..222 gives 1.34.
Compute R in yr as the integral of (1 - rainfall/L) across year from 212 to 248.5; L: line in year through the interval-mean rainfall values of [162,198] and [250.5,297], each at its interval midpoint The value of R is 2.44 yr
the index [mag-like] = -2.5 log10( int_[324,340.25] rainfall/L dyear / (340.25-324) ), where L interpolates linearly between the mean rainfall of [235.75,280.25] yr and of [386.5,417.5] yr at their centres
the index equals 0.24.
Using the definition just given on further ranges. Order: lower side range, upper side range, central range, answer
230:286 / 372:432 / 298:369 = 0.15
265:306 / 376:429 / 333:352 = 0.11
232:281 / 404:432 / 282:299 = 0.04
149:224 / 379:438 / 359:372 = 0.09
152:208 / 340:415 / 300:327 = 0.07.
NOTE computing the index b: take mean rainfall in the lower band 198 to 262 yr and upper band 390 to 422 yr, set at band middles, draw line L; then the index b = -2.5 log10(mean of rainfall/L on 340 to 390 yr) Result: 0.11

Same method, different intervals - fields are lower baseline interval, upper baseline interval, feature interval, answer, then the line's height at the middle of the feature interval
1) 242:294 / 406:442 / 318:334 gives 0.31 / 19.1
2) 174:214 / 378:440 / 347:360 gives 0.13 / 18.9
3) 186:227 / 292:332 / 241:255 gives -0.23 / 14.5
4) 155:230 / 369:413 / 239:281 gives -0.15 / 15.6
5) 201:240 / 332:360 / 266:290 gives -0.13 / 15.2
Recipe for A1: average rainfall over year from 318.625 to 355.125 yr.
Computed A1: 16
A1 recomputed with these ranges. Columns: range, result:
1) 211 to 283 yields 16.4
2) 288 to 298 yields 17.8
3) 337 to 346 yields 17.6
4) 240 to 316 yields 17.8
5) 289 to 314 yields 17.9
